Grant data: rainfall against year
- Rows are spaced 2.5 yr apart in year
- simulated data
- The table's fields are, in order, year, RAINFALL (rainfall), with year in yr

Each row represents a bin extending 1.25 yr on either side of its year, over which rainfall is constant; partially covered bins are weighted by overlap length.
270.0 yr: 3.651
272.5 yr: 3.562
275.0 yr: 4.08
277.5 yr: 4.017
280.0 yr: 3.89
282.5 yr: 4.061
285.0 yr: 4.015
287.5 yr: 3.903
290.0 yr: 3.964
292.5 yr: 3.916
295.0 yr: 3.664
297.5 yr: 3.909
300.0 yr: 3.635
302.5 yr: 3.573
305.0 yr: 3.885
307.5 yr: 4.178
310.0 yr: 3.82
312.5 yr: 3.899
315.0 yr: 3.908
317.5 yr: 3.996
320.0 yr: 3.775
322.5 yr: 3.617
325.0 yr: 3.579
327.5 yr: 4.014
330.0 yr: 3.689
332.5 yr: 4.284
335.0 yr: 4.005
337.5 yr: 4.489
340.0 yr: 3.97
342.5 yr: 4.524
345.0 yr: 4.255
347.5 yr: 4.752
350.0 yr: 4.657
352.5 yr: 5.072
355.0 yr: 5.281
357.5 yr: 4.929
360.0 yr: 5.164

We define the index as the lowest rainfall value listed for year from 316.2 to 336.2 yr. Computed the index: 3.579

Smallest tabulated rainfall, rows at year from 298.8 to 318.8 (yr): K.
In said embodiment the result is 3.573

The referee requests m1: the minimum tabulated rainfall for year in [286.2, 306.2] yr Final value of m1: 3.573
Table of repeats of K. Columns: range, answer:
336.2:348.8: 3.97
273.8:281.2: 3.89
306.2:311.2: 3.82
